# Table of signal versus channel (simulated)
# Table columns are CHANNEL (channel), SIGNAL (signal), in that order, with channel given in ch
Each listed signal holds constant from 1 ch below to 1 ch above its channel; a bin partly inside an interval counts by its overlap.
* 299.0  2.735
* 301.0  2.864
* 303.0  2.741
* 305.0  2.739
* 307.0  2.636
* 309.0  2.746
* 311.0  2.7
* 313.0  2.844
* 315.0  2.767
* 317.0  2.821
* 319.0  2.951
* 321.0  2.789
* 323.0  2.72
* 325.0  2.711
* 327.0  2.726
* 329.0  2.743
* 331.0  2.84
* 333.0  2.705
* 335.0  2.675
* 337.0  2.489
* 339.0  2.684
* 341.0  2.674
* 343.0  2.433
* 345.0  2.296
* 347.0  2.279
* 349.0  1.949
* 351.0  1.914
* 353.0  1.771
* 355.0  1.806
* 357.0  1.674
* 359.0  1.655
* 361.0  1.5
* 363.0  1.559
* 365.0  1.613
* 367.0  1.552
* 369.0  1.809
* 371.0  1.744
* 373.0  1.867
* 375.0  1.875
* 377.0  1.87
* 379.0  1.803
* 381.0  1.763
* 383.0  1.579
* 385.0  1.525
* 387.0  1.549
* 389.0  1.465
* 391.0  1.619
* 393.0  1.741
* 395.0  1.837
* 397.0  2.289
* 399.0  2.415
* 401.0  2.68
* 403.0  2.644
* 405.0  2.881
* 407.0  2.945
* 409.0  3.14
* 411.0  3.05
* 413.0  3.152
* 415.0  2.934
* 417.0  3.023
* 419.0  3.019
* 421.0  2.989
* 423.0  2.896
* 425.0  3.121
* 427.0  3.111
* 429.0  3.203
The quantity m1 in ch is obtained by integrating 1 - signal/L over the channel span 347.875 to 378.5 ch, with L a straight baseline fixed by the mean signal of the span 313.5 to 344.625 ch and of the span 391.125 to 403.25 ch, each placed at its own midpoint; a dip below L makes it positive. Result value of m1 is 8.8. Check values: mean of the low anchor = 2.71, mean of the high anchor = 2.2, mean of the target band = 1.75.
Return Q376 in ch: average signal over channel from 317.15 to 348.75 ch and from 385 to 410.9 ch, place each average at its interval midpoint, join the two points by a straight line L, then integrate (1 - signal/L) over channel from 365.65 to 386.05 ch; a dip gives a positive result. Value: 5.6 ch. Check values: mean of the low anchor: 2.64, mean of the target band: 1.74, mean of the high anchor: 2.27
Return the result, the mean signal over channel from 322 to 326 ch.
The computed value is 2.72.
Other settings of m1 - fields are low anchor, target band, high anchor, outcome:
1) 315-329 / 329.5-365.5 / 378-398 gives 3.6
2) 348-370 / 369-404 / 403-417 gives 7.3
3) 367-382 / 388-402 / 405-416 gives 2.9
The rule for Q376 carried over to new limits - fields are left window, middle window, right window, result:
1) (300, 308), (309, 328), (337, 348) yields -1.0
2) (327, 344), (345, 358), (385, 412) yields 3.2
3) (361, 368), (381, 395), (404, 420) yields 4.1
